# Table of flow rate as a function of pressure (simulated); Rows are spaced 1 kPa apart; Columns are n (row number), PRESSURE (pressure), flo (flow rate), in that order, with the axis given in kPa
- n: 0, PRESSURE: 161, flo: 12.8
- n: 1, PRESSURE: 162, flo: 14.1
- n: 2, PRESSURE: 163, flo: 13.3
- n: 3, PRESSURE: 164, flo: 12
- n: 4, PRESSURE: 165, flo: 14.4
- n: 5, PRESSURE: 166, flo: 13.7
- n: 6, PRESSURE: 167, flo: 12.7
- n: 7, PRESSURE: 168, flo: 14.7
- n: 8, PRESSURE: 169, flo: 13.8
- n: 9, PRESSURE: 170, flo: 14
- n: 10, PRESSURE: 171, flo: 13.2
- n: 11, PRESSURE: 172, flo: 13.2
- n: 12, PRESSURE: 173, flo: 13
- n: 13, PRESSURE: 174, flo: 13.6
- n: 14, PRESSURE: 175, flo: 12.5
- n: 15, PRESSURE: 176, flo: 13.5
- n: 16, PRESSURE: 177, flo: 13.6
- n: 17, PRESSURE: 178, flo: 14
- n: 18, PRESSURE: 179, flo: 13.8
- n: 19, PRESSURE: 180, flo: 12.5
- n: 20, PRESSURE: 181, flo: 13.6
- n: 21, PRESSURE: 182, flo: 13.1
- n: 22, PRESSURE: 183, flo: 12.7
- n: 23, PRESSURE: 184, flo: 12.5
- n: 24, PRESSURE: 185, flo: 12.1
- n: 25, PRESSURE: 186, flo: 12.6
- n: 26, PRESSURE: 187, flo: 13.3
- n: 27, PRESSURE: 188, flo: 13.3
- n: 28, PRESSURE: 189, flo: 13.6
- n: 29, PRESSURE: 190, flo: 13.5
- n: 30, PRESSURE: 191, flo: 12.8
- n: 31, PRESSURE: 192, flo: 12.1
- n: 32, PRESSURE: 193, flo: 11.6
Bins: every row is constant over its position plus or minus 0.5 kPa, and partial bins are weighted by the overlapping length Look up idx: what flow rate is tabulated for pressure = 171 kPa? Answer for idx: 13.2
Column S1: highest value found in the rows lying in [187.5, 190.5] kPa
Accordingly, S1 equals 13.6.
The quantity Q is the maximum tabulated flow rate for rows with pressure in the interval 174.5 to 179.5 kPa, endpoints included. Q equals 14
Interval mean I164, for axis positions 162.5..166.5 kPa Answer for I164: 13.4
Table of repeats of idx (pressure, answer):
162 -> 14.1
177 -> 13.6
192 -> 12.1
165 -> 14.4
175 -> 12.5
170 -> 14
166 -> 13.7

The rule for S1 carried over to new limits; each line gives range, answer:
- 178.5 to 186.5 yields 13.8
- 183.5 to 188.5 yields 13.3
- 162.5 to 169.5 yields 14.7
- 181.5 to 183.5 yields 13.1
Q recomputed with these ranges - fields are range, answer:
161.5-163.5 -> 14.1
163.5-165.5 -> 14.4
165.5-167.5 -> 13.7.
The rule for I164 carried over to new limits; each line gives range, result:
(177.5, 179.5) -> 13.9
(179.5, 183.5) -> 13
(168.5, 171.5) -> 13.7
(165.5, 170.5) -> 13.8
